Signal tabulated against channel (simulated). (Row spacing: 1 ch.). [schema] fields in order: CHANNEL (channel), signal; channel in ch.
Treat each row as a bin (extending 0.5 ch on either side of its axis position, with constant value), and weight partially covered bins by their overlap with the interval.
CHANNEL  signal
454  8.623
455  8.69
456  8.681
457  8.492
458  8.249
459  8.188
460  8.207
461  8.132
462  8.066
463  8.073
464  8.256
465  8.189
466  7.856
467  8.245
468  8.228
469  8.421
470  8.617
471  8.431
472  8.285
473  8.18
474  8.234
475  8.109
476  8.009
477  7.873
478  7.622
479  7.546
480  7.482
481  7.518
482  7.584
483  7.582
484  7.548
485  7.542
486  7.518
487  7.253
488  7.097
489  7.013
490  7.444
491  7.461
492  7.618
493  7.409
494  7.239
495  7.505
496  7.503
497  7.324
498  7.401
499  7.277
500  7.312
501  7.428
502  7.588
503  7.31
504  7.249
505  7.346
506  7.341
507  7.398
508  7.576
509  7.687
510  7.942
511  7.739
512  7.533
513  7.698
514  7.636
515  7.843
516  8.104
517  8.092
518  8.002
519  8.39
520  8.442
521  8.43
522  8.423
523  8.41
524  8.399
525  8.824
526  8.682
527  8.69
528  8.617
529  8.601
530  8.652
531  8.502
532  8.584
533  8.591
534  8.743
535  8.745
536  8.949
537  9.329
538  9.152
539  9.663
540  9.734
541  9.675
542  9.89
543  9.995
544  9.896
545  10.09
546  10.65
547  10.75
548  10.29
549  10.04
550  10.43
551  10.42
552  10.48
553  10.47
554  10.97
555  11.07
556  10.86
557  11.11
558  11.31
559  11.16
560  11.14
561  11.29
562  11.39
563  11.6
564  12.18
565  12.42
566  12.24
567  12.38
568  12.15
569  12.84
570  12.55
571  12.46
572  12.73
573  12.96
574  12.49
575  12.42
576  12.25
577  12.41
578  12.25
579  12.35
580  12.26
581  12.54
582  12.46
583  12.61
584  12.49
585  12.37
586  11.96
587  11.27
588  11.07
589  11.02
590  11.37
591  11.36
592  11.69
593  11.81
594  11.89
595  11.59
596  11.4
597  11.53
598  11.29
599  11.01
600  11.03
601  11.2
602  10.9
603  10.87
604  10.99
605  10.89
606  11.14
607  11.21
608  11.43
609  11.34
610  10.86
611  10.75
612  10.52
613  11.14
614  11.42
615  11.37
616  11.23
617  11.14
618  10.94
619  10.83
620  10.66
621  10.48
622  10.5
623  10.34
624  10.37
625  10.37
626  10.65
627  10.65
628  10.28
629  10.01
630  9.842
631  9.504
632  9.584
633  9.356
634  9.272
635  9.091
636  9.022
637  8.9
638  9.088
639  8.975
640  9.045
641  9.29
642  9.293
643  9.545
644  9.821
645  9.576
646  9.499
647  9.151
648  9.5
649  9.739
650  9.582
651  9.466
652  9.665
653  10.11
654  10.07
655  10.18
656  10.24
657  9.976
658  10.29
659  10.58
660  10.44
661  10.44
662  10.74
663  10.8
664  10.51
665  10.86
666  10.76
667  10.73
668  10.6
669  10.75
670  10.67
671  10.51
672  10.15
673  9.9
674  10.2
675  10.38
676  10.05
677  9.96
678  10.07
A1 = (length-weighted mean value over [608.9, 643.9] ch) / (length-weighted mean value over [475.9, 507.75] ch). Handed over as 1.36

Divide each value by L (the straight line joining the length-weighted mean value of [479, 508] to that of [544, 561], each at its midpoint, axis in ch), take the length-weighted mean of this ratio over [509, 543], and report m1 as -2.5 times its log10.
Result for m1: 0.08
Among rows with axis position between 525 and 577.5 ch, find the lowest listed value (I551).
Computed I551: 8.502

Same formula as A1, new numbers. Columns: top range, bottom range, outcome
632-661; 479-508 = 1.30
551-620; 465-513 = 1.51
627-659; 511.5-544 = 1.11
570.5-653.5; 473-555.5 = 1.29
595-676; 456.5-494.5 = 1.31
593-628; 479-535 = 1.41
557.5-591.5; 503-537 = 1.47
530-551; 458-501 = 1.23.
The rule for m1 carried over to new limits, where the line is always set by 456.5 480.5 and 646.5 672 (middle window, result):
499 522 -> 0.11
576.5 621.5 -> -0.19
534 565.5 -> -0.16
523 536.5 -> 0.02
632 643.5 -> 0.09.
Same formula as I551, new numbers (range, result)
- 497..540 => 7.249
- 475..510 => 7.013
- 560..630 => 9.842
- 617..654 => 8.9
